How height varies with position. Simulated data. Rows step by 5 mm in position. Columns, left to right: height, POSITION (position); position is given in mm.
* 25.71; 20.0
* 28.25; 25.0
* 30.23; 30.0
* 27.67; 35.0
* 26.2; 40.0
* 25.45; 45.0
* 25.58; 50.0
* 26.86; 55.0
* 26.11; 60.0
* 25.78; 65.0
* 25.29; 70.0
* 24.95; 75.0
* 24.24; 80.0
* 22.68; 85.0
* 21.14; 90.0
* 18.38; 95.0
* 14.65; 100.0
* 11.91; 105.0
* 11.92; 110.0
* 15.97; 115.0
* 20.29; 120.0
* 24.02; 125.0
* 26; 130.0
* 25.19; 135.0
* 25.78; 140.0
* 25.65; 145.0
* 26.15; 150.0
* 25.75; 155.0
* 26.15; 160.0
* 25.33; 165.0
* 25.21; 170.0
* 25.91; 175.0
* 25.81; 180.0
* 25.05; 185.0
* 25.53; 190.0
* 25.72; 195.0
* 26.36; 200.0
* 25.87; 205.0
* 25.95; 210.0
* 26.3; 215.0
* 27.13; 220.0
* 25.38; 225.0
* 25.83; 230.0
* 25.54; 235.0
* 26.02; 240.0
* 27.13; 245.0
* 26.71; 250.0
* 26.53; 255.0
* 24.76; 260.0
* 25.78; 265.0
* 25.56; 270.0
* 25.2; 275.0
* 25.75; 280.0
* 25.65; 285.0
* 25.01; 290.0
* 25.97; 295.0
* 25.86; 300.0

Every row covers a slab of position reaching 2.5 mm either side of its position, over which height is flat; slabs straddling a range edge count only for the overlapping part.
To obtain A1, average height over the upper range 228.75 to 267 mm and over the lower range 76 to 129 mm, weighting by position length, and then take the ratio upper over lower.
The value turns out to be 1.4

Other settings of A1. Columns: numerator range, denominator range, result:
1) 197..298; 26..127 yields 1.15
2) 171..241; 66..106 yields 1.24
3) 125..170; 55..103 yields 1.13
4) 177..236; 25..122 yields 1.15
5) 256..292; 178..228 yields 0.98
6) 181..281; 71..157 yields 1.21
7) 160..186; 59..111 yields 1.23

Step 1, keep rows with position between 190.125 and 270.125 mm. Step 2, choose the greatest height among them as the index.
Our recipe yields 27.13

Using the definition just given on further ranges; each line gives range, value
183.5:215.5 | 26.36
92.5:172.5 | 26.15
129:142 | 26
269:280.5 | 25.75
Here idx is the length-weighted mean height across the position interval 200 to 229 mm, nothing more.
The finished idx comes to 26.1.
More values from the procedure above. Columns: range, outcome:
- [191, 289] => 25.9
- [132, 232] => 25.8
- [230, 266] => 26.1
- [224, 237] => 25.6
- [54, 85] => 25.2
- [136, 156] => 25.8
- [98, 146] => 20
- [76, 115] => 18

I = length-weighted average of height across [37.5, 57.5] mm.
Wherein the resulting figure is 26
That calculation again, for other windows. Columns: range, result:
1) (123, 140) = 25.2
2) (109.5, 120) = 15.8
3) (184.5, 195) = 25.4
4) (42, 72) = 25.9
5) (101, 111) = 12.3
